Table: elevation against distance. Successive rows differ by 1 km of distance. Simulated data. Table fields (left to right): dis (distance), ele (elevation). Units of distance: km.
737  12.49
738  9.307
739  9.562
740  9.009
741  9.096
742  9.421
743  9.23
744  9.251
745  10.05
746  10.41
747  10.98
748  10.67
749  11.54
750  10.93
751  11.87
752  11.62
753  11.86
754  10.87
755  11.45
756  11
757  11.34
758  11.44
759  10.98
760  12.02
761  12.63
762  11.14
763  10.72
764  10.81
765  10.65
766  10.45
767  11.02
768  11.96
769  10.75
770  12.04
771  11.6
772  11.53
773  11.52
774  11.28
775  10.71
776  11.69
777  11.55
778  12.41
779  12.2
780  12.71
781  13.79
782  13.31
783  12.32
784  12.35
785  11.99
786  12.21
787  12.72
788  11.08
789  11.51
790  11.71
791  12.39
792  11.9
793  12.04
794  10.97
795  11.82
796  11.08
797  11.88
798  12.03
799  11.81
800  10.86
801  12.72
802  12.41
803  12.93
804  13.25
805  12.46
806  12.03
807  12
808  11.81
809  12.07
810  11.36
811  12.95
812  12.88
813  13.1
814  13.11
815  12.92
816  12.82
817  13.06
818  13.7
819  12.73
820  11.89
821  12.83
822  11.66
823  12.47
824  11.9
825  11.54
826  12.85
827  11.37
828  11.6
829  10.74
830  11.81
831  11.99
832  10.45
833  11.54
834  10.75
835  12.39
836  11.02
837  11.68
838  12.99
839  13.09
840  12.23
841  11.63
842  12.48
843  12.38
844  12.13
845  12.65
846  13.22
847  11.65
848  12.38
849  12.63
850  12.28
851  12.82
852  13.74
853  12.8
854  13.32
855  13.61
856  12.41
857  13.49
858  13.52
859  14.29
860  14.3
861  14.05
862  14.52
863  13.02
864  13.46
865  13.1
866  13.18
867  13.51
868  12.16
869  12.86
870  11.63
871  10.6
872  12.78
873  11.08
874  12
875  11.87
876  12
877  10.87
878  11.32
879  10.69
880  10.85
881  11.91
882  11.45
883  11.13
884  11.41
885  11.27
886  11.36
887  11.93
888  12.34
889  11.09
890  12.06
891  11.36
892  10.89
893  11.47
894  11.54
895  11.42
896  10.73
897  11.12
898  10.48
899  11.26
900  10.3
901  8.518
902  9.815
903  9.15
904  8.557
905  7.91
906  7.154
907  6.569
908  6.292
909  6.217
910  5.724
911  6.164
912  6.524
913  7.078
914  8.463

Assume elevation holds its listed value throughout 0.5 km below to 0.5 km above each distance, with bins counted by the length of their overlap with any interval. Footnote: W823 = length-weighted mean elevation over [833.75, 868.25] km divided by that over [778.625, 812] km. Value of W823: 1.06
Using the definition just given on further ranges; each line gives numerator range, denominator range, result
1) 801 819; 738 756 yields 1.21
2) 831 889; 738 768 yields 1.14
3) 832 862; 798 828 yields 1.02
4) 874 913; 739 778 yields 0.92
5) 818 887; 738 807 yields 1.07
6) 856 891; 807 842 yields 1.01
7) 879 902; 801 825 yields 0.89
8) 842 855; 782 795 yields 1.06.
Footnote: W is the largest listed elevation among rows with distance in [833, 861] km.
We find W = 14.3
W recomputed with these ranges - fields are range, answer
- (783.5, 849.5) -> 13.7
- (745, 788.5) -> 13.79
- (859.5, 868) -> 14.52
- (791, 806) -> 13.25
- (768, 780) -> 12.71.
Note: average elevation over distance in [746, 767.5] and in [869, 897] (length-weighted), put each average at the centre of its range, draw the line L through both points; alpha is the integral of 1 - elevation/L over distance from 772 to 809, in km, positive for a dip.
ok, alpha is -2.5 km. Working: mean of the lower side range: 11.2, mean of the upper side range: 11.5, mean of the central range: 12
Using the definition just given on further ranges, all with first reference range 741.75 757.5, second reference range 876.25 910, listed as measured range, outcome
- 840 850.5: -1.9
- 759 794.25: -3.5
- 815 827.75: -2.3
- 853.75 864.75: -3.4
